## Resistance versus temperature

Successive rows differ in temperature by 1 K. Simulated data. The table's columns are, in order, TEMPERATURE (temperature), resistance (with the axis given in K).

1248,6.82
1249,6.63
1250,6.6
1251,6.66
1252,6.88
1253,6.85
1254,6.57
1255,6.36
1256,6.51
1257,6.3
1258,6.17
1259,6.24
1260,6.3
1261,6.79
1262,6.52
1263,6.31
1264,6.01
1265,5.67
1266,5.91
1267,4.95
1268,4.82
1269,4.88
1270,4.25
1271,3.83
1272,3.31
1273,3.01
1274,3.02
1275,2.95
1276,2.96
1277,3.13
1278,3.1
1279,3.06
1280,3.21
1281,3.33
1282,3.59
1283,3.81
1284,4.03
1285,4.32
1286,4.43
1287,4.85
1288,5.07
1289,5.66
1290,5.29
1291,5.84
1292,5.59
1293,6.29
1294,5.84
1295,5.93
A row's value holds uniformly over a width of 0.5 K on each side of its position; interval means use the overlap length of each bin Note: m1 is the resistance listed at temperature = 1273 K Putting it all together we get 3.01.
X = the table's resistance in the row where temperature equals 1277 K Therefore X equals 3.13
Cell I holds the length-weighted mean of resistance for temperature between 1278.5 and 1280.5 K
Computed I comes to 3.13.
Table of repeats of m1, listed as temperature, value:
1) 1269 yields 4.88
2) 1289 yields 5.66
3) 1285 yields 4.32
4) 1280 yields 3.21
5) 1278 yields 3.1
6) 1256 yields 6.51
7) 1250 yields 6.6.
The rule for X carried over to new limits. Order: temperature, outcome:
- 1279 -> 3.06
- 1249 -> 6.63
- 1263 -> 6.31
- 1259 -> 6.24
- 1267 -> 4.95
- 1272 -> 3.31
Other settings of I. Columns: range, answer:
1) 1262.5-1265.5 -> 6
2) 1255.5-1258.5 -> 6.33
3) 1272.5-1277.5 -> 3.01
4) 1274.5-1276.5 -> 2.96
